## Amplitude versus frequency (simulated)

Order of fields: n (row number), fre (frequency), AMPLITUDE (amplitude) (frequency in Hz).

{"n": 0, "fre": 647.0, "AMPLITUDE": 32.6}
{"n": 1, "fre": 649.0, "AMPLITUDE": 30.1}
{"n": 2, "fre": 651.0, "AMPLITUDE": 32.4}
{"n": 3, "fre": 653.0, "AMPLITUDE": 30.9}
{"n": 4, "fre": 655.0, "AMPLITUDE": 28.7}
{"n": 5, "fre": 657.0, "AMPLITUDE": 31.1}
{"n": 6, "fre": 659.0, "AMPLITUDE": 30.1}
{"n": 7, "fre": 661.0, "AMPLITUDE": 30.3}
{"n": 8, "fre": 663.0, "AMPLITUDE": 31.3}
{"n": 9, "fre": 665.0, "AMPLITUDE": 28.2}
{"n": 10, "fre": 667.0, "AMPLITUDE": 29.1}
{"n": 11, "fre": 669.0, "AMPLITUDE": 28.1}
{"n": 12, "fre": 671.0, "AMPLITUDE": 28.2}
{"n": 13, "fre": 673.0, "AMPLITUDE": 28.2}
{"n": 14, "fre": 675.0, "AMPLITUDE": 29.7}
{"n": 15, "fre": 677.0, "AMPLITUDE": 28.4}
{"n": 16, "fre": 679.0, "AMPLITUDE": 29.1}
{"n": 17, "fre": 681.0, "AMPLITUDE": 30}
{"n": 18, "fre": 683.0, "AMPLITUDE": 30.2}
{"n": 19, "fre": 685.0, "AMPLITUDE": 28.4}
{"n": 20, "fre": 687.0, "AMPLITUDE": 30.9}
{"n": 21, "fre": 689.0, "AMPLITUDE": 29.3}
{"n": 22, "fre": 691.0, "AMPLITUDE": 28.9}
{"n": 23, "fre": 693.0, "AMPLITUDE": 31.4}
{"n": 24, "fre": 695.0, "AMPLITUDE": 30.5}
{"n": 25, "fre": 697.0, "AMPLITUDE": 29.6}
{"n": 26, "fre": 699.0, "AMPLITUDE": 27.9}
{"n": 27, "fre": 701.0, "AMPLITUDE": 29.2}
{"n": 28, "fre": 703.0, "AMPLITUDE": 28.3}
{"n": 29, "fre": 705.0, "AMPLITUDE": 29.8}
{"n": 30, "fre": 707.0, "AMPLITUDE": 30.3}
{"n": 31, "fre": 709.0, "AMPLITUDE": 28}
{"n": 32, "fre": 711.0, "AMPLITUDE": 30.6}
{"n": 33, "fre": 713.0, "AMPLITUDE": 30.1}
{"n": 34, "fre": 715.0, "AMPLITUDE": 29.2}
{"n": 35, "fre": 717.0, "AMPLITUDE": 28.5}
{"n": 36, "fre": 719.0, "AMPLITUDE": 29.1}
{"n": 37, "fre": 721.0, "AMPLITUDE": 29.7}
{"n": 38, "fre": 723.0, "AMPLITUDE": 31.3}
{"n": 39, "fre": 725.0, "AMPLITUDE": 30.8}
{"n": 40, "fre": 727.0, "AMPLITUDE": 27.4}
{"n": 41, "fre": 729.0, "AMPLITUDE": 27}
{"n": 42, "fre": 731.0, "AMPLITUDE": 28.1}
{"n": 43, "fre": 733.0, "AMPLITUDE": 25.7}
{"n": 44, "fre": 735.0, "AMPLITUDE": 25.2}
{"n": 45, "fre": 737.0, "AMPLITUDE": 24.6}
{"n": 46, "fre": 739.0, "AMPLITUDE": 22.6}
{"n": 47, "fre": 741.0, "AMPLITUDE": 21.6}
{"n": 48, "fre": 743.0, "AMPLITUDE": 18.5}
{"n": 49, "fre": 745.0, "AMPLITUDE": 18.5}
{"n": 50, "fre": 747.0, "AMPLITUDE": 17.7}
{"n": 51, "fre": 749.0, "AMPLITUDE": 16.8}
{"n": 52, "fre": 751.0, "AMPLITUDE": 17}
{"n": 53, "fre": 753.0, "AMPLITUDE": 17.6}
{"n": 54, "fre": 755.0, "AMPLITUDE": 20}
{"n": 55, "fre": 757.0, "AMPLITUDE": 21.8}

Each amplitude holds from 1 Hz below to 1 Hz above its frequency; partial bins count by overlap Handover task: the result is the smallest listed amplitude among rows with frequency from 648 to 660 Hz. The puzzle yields 28.7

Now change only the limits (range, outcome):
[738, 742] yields 21.6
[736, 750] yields 16.8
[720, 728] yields 27.4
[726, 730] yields 27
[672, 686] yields 28.2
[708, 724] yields 28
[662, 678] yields 28.1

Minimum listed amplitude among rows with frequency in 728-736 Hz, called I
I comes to 25.2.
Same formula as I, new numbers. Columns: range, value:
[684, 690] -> 28.4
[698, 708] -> 27.9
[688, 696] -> 28.9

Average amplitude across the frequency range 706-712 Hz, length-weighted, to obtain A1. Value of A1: 29.6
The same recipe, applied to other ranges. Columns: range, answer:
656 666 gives 30.2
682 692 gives 29.5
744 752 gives 17.5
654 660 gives 30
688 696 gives 30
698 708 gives 29.1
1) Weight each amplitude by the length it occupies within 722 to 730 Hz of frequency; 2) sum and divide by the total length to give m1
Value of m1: 29.1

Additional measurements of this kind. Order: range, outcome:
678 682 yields 29.6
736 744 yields 21.8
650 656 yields 30.7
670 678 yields 28.6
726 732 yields 27.5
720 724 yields 30.5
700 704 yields 28.8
